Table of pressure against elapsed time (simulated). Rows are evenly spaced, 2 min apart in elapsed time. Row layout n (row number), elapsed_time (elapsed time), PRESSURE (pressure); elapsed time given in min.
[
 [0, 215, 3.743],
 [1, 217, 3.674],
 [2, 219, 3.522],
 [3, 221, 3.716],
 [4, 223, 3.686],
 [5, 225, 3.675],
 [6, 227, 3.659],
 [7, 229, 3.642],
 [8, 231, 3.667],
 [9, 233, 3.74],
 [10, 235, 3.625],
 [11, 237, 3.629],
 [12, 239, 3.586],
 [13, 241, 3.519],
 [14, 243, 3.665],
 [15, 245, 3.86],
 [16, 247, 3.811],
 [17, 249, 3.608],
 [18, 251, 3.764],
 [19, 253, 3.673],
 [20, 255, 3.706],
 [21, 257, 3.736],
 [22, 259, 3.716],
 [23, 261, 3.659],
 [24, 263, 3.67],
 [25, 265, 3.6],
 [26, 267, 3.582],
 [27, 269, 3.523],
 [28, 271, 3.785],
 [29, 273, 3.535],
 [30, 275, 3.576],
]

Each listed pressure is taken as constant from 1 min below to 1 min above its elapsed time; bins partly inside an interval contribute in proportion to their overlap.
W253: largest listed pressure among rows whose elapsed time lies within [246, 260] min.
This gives 3.811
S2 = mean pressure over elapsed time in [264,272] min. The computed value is 3.62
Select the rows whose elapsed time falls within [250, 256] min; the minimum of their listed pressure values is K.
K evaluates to 3.673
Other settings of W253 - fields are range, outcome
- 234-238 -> 3.629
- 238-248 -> 3.86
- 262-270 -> 3.67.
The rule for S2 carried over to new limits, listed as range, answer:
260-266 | 3.64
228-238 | 3.66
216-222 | 3.64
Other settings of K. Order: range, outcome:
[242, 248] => 3.665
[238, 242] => 3.519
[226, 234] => 3.642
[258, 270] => 3.523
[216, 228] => 3.522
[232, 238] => 3.625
